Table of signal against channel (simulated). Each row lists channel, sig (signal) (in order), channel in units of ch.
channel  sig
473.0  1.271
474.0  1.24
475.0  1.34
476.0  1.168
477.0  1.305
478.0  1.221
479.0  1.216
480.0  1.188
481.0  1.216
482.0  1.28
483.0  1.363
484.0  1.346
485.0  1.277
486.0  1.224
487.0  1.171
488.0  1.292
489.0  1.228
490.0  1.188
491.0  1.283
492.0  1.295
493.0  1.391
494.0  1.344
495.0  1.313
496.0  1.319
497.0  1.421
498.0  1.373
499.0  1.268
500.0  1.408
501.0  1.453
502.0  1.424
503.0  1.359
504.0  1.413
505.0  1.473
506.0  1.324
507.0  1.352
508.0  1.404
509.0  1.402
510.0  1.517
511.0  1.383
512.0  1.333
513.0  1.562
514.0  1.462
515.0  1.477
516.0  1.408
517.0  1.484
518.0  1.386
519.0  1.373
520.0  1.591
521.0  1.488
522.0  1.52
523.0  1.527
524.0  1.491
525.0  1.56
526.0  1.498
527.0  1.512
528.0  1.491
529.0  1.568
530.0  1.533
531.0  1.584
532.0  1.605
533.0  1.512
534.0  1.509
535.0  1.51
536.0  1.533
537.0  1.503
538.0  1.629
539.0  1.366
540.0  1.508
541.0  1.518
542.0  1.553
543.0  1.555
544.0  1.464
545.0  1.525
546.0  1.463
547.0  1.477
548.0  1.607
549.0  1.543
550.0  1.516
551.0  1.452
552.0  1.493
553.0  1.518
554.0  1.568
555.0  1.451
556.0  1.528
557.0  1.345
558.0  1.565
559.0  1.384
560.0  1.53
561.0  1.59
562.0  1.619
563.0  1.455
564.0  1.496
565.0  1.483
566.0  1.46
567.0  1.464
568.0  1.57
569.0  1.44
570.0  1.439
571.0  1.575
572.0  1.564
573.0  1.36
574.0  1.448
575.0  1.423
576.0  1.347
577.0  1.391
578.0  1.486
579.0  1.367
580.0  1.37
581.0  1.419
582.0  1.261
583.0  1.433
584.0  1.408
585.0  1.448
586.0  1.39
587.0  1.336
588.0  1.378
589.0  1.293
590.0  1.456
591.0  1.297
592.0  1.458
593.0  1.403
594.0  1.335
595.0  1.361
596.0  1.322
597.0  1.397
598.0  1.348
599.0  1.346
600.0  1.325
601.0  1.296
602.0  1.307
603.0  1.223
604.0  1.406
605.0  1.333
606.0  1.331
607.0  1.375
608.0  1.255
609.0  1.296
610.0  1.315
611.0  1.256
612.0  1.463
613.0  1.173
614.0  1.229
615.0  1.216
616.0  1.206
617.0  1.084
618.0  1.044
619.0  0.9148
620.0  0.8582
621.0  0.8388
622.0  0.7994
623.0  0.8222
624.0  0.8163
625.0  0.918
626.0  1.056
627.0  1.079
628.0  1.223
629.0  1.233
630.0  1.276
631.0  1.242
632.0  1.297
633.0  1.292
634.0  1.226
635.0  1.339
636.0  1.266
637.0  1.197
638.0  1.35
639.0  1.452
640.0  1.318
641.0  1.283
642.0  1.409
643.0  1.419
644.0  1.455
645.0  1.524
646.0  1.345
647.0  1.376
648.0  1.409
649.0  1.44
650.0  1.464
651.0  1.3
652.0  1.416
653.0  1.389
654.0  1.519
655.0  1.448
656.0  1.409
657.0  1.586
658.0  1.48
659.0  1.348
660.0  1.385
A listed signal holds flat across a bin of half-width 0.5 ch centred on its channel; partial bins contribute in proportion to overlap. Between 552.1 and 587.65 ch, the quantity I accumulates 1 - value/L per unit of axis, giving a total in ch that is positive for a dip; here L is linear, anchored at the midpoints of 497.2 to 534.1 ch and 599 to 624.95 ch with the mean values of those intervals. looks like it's -4.41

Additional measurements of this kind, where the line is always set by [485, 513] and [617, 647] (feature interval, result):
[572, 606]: -3.7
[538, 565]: -4.7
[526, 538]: -2.1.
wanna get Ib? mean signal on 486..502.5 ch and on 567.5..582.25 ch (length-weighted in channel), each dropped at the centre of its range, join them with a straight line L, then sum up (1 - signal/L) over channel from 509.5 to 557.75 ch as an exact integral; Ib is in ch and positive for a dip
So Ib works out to -4.4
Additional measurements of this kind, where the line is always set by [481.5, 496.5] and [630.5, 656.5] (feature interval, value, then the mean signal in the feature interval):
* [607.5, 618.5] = 1.0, 1.23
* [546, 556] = -1.5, 1.51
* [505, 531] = -3.3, 1.47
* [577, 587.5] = -0.4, 1.39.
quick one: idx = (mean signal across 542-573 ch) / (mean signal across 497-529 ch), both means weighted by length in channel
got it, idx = 1.0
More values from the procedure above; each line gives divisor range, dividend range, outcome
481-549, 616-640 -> 0.78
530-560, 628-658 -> 0.91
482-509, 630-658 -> 1.03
